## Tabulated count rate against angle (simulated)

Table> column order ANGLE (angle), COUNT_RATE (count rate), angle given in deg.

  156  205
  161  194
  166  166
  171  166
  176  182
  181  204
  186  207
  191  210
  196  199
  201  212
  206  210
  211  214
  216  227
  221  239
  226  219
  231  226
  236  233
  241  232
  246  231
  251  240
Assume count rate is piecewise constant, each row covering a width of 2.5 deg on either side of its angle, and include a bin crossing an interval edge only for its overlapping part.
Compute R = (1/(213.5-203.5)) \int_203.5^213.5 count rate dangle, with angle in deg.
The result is 212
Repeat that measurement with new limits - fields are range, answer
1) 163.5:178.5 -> 171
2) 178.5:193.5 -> 207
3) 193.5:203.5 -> 206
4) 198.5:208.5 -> 211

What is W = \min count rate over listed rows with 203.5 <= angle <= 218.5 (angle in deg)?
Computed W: 210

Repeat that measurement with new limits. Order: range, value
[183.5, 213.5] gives 199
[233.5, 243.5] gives 232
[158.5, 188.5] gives 166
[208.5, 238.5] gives 214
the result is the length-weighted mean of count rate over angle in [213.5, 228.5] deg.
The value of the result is 228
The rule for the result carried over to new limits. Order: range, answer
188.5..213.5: 209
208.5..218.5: 220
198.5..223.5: 220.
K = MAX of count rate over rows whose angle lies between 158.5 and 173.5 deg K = 194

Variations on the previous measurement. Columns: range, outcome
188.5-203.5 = 212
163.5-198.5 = 210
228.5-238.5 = 233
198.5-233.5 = 239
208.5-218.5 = 227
